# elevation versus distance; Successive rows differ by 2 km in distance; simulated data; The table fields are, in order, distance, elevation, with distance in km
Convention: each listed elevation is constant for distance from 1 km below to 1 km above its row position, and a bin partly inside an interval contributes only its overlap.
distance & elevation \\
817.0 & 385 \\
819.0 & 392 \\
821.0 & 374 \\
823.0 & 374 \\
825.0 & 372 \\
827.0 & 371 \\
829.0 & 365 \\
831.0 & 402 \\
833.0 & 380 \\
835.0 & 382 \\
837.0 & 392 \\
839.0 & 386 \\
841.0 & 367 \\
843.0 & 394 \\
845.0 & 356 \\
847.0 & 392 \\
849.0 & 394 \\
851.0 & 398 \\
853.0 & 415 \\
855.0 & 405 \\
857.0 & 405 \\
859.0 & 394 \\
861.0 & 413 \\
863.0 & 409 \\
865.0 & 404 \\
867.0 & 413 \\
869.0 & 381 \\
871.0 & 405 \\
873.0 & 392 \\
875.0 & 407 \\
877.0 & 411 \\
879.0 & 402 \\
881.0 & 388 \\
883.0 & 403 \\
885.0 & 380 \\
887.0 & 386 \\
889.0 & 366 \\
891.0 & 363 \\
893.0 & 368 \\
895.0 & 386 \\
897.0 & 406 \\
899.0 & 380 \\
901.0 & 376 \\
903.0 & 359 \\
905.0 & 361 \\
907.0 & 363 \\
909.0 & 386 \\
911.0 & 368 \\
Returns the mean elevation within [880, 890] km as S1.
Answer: 385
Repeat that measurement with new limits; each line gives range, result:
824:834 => 378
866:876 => 400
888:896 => 371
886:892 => 372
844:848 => 374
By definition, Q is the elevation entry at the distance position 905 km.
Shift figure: 361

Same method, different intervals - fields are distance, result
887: 386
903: 359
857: 405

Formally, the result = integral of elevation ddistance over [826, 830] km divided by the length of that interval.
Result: 368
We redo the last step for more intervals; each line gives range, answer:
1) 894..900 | 391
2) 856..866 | 405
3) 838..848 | 379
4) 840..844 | 380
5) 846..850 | 393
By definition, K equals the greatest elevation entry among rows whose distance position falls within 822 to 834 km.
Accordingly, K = 402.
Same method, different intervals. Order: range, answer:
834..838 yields 392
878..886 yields 403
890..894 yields 368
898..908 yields 380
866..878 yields 413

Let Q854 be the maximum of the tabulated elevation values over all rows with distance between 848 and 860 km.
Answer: 415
